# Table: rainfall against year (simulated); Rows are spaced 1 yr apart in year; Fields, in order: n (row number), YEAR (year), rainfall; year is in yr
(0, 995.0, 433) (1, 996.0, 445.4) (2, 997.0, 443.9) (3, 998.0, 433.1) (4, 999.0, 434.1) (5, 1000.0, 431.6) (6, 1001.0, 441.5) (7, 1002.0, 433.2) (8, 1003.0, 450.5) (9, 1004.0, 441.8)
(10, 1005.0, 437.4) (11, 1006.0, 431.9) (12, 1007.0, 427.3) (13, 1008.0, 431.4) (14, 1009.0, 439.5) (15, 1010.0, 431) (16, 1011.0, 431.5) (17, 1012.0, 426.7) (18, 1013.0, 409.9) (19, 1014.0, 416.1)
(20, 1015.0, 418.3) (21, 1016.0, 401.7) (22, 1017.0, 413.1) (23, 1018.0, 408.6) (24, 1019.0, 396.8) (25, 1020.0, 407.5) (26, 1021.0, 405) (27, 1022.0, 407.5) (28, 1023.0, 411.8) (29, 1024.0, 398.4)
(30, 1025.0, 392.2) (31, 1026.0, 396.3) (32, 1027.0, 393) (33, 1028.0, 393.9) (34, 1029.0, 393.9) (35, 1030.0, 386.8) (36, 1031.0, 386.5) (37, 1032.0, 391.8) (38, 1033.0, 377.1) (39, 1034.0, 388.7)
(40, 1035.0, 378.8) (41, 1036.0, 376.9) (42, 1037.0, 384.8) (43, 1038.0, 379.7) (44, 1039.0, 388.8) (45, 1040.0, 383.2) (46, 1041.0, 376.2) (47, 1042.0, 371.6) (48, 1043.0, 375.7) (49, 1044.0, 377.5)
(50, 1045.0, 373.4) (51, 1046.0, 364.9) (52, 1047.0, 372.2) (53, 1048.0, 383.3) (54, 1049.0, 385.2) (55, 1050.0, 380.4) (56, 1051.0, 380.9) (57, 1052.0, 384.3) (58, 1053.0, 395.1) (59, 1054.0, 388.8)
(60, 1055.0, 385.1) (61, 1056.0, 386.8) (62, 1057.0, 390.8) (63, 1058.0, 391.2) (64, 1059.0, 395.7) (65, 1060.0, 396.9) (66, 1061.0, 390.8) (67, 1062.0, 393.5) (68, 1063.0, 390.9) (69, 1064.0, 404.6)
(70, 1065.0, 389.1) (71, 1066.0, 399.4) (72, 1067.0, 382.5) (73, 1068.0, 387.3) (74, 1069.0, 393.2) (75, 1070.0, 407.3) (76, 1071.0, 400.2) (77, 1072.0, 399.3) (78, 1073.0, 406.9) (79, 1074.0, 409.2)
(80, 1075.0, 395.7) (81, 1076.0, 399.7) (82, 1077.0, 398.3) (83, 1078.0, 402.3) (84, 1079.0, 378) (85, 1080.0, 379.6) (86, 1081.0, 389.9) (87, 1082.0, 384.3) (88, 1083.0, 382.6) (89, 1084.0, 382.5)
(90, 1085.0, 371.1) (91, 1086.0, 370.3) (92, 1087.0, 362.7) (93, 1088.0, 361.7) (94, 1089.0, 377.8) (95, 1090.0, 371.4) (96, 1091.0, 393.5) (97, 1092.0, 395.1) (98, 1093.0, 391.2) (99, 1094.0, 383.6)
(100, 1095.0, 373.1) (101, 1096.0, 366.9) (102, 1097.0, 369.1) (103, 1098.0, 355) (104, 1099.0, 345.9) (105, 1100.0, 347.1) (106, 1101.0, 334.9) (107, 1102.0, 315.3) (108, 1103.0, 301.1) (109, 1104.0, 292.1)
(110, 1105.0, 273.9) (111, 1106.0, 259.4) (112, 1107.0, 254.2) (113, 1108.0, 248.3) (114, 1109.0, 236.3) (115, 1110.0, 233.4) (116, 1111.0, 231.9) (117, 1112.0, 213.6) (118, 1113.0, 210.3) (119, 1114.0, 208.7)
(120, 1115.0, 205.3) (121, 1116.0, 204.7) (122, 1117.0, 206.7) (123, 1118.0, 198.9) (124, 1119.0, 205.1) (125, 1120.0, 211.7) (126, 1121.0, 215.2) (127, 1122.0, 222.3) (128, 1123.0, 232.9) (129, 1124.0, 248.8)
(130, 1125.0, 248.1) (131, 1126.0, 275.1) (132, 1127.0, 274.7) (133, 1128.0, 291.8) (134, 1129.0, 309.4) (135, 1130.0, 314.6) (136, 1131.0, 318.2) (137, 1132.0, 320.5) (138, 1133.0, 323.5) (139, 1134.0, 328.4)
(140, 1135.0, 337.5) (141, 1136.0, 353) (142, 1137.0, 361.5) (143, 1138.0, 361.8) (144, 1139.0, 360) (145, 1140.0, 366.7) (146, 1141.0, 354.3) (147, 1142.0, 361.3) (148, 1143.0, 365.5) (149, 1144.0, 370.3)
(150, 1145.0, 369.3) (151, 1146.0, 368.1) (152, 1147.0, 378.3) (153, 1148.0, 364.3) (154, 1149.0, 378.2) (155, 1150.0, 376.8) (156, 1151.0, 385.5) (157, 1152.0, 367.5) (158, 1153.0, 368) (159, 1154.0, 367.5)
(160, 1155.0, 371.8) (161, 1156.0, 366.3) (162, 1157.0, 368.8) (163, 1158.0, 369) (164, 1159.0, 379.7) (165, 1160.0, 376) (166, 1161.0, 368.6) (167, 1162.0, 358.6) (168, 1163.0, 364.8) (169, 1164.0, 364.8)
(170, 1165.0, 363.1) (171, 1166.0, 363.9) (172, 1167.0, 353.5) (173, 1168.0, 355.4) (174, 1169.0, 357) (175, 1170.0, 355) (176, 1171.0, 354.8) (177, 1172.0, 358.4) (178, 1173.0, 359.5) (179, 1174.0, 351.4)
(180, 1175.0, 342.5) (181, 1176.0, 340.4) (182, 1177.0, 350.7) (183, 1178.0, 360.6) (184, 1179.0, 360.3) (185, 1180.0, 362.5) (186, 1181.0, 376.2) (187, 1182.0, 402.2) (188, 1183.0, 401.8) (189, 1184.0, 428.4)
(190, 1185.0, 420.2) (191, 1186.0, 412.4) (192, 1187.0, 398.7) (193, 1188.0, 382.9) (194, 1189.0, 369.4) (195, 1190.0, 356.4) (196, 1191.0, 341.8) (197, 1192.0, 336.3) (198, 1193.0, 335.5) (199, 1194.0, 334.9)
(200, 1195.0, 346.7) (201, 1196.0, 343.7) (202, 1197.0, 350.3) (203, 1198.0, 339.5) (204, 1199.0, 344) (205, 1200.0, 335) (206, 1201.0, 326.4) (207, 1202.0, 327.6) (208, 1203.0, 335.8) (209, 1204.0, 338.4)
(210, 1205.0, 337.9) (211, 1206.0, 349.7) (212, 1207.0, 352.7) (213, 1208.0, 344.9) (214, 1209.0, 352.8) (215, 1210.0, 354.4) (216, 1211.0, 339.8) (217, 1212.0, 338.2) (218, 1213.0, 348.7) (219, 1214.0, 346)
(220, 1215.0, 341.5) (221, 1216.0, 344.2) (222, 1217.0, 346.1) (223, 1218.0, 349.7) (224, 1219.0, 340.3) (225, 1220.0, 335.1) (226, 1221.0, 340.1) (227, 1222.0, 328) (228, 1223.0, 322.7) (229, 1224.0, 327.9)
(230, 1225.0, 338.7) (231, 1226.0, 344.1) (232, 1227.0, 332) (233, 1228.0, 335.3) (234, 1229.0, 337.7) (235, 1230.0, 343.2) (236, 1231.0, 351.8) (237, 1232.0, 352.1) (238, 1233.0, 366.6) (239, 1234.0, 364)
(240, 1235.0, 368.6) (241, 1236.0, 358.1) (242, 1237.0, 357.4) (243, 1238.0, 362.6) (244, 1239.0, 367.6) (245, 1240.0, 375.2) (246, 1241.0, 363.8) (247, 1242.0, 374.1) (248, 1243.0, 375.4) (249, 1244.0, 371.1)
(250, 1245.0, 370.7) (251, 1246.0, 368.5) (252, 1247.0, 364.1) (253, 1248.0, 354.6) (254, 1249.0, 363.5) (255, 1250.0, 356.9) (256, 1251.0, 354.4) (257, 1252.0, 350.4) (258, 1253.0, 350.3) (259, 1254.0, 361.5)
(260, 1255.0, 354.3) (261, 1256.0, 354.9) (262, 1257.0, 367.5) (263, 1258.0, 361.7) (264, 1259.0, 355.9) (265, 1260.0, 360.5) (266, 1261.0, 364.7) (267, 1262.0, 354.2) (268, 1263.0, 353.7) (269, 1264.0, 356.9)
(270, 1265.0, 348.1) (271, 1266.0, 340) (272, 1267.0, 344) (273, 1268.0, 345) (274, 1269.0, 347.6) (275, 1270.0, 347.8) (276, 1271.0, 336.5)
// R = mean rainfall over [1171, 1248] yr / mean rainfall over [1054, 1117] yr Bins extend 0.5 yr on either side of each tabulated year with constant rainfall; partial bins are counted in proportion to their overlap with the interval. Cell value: 1.01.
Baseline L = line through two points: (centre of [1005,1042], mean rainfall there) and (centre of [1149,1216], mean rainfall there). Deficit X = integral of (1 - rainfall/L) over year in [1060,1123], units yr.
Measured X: 8.5 yr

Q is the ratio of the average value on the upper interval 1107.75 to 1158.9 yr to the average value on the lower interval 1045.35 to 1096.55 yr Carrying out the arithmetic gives 0.79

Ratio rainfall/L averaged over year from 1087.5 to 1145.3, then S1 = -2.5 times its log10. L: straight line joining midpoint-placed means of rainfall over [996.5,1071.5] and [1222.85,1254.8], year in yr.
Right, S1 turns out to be 0.26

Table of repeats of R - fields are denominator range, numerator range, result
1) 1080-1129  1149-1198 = 1.22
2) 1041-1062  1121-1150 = 0.85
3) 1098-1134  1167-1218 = 1.35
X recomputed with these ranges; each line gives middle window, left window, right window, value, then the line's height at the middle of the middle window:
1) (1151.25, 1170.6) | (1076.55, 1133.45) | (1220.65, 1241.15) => -2.4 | 325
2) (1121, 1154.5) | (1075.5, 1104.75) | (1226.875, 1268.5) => 2.9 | 364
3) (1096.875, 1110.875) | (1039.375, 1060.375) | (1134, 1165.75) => 3.0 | 374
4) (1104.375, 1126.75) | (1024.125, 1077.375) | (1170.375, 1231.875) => 8.6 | 373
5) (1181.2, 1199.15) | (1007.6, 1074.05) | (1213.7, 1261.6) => -0.3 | 364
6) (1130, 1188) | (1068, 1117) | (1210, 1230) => -4.5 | 339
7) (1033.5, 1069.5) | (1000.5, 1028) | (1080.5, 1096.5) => 1.2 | 398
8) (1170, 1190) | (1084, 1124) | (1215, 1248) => -2.8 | 329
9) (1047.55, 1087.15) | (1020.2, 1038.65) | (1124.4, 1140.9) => -2.6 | 366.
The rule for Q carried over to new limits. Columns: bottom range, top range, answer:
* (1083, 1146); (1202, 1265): 1.14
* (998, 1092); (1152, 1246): 0.90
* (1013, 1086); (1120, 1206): 0.89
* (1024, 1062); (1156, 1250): 0.92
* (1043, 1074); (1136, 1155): 0.94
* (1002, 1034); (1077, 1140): 0.75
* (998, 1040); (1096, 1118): 0.66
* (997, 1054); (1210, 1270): 0.88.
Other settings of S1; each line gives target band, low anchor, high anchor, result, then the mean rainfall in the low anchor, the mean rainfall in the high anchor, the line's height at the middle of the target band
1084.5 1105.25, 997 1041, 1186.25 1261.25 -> 0.09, 410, 351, 388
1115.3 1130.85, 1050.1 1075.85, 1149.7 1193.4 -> 0.47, 394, 368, 380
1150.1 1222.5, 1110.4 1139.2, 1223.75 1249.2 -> -0.14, 268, 357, 317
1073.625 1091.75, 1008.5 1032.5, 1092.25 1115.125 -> -0.18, 407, 296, 324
